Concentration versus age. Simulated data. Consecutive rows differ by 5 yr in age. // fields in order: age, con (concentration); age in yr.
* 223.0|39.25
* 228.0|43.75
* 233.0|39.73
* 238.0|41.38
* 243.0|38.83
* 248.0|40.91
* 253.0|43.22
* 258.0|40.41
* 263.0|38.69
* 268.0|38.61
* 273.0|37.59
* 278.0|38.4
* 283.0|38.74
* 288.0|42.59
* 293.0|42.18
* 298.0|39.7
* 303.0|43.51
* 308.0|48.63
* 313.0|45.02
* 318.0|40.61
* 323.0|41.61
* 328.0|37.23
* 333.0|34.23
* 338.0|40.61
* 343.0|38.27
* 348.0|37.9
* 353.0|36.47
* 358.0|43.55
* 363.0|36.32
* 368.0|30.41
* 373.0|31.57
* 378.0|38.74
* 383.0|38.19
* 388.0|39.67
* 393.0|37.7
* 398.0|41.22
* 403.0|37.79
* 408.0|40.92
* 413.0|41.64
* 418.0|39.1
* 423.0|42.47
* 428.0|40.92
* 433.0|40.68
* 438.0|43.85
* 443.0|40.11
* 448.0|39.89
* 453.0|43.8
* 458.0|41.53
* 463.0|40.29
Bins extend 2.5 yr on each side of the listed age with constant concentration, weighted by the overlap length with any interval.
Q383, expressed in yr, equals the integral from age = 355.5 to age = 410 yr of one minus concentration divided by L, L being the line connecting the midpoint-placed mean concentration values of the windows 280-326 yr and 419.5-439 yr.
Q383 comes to 5.40 yr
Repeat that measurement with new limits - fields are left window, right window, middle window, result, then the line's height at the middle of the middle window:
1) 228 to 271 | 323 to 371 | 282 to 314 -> -3.4 yr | 38.9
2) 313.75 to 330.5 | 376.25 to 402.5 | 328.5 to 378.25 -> 3.8 yr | 39.7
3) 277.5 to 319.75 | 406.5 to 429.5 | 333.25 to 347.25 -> 1.2 yr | 41.9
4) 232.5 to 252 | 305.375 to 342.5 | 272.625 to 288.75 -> 0.6 yr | 40.7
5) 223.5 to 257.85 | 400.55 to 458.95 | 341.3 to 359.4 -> 1.0 yr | 41.1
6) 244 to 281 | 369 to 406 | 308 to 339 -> -1.5 yr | 38.6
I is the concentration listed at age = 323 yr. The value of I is 41.61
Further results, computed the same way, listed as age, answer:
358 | 43.55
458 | 41.53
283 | 38.74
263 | 38.69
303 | 43.51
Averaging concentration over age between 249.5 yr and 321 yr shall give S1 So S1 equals 41.3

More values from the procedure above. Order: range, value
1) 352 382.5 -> 36.3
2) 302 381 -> 39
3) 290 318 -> 43.5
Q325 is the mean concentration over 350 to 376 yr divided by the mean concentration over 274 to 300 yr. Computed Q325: 0.89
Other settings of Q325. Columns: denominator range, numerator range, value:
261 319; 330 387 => 0.90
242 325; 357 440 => 0.95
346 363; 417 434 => 1.05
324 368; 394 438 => 1.08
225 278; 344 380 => 0.91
